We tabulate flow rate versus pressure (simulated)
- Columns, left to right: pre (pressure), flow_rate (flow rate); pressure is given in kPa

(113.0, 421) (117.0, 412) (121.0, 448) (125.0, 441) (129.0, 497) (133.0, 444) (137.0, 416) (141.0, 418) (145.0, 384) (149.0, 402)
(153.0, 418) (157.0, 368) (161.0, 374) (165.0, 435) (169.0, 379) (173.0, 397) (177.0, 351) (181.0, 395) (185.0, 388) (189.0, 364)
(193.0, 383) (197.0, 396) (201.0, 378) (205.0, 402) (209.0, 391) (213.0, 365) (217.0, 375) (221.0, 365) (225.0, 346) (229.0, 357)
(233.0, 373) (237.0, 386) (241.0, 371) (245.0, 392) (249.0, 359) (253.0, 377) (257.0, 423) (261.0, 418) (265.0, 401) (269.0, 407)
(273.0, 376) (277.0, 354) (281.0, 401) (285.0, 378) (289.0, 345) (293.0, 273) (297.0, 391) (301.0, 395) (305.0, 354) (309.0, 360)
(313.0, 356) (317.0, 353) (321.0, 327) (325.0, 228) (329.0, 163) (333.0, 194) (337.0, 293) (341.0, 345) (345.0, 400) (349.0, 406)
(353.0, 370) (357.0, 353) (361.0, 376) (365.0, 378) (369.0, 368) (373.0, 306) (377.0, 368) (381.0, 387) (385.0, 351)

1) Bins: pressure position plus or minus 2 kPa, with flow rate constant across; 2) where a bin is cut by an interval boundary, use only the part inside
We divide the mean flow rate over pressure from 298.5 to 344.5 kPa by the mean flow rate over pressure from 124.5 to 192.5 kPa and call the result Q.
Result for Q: 0.77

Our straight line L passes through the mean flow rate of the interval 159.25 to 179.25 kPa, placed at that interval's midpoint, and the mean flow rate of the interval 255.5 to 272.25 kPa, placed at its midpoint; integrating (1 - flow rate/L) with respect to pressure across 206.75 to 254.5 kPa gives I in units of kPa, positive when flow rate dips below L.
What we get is 3.6 kPa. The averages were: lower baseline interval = 387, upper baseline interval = 409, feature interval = 372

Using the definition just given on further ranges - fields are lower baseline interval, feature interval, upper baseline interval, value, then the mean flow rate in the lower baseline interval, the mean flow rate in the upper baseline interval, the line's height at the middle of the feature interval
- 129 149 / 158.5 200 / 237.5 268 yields 2.6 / 422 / 392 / 412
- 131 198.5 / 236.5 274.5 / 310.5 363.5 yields -3.8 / 395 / 321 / 356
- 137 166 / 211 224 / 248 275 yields 1.0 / 400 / 396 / 397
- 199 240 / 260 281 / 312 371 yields -2.2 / 374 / 327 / 354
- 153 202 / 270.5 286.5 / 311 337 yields -3.7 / 386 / 272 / 307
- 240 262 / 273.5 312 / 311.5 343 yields -3.7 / 390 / 281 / 330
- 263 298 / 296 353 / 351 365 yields 6.5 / 369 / 368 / 368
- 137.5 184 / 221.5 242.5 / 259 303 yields 0.9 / 393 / 376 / 383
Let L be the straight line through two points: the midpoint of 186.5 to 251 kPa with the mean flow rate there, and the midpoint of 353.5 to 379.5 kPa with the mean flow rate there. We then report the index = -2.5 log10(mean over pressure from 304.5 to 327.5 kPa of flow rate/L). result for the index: 0.128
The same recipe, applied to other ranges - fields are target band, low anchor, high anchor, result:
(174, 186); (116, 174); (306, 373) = 0.06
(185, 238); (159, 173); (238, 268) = 0.05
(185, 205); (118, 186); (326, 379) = 0.03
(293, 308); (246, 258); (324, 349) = -0.12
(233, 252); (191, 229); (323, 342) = -0.11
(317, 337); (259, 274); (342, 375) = 0.47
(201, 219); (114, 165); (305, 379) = 0.02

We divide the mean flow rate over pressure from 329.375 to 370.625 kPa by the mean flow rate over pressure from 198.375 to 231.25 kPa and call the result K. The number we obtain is 0.91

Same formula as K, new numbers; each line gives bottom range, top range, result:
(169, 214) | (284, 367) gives 0.87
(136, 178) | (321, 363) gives 0.79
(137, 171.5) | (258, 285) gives 0.99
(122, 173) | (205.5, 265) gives 0.92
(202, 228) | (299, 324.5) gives 0.94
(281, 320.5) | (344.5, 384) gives 1.03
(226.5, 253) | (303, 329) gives 0.85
